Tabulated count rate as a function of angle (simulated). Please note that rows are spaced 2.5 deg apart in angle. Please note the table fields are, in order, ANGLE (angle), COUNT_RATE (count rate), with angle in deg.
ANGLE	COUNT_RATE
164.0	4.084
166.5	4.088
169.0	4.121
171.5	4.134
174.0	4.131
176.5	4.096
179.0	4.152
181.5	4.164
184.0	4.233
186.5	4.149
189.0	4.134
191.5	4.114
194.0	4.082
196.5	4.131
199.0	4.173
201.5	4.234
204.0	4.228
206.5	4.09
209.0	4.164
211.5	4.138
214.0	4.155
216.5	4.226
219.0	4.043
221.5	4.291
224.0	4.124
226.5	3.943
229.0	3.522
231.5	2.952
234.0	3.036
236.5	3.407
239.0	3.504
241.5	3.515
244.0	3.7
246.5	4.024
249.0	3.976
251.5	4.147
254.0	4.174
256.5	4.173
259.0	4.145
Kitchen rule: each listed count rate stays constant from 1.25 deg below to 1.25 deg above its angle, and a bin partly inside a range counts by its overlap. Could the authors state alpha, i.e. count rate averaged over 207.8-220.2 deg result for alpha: 4.15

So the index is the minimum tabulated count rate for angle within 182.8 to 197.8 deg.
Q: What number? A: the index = 4.082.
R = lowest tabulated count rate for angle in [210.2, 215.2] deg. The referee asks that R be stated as 4.138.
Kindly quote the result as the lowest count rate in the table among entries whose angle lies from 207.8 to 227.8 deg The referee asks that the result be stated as 3.943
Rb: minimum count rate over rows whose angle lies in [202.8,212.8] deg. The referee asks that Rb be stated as 4.09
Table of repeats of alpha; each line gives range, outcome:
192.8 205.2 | 4.17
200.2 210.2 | 4.18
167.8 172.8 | 4.13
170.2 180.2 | 4.13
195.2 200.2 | 4.15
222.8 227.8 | 4.03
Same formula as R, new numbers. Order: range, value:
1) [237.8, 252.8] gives 3.504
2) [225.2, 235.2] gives 2.952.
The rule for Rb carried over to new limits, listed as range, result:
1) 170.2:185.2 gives 4.096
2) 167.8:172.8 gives 4.121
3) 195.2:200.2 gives 4.131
